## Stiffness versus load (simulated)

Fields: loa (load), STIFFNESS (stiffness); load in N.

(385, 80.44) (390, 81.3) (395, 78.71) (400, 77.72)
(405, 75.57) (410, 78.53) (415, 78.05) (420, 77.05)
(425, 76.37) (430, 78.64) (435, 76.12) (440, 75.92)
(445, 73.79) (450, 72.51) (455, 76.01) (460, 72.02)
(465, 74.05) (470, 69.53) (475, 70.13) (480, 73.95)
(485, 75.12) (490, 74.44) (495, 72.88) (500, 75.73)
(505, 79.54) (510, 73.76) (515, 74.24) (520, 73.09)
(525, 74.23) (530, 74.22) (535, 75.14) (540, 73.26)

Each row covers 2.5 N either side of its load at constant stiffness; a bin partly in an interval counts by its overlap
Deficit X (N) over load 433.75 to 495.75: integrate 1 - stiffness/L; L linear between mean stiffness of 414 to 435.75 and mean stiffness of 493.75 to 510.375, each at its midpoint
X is 2.45 N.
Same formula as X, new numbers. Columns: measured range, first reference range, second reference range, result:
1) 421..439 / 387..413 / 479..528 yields 0.09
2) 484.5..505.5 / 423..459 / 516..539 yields -0.16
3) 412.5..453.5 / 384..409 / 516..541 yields 0.70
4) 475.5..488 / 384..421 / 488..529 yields 0.30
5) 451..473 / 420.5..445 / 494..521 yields 0.91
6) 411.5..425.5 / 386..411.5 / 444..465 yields -0.11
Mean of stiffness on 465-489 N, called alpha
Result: 72.5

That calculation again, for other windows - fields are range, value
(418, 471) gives 74.9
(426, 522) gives 74.3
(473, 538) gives 74.4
